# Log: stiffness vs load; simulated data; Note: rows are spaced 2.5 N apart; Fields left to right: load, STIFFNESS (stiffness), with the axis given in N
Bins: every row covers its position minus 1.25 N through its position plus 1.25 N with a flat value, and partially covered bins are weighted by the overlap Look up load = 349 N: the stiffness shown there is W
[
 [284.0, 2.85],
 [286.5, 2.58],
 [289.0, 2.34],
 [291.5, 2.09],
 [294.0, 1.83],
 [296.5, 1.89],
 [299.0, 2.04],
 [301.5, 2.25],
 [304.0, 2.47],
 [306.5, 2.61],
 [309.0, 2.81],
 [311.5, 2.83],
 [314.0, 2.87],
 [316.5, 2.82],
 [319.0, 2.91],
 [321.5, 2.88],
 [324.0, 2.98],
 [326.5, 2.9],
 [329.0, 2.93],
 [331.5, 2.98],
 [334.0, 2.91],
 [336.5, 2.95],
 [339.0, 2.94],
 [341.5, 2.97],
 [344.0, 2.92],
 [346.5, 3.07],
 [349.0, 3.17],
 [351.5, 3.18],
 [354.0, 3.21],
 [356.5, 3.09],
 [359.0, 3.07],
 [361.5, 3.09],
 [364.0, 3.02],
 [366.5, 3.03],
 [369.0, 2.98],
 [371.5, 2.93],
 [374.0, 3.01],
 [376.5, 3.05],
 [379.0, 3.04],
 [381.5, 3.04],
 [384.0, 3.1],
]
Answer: 3.17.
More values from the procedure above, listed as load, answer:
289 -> 2.34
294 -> 1.83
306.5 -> 2.61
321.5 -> 2.88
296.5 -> 1.89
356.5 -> 3.09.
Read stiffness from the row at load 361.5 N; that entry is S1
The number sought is 3.09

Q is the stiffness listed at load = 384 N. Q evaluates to 3.1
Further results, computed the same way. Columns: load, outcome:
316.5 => 2.82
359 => 3.07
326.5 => 2.9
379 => 3.04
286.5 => 2.58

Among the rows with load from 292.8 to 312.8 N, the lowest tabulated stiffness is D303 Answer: 1.83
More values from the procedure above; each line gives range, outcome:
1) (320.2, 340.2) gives 2.88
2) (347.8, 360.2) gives 3.07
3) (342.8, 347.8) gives 2.92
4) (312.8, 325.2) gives 2.82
